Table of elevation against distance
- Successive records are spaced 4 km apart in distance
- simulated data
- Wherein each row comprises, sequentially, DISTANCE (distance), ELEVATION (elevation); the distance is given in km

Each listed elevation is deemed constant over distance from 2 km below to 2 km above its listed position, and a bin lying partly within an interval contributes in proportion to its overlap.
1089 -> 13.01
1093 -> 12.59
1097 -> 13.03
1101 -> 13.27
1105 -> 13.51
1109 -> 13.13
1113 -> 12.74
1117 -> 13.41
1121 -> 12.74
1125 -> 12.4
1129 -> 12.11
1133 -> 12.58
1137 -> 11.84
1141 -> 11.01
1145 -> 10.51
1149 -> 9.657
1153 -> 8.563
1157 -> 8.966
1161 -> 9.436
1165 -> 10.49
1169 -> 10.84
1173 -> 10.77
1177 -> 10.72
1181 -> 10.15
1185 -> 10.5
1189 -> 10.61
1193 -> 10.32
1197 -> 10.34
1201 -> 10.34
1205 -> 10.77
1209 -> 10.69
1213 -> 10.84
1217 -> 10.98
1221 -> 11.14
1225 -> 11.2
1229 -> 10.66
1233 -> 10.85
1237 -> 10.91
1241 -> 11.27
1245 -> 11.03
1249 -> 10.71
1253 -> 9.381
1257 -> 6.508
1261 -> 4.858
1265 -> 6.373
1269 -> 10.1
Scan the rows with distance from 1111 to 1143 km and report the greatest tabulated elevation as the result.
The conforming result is 13.41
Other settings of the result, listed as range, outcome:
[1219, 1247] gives 11.27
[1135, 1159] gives 11.84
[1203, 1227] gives 11.2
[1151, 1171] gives 10.84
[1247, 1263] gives 10.71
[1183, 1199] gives 10.61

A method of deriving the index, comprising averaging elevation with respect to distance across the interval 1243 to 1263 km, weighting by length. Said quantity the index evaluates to 8.5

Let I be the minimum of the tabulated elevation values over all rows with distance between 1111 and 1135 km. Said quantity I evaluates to 12.11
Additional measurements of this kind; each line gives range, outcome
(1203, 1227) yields 10.69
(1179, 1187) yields 10.15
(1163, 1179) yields 10.49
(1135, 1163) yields 8.563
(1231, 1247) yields 10.85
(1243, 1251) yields 10.71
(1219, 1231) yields 10.66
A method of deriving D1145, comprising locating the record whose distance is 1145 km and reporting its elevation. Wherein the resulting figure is 10.51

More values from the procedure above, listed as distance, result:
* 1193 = 10.32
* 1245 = 11.03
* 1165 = 10.49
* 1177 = 10.72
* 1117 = 13.41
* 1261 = 4.858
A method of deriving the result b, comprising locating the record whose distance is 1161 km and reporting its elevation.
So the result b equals 9.436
